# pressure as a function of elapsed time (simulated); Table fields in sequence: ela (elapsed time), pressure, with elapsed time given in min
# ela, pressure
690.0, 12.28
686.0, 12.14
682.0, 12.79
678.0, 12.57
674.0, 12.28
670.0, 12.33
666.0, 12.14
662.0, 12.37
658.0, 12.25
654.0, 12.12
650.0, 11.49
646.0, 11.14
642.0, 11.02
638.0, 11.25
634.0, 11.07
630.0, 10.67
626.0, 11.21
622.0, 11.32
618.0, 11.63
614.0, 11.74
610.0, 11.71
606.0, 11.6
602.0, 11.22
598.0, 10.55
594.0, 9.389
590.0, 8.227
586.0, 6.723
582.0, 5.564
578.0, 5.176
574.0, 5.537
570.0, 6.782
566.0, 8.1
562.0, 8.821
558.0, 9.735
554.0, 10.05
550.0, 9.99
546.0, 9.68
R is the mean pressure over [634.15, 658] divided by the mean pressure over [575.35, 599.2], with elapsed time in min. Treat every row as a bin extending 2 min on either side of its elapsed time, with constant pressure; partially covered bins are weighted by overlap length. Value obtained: 1.54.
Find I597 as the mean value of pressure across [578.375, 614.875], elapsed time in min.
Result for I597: 9.37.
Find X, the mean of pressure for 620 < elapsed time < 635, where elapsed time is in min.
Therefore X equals 11.1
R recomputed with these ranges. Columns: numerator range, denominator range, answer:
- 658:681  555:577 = 1.59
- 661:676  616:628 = 1.08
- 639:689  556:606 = 1.48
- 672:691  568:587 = 2.10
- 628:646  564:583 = 1.76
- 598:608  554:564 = 1.19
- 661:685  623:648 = 1.12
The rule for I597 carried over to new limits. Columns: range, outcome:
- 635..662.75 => 11.6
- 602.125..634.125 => 11.4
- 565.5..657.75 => 9.87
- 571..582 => 5.52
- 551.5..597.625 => 7.77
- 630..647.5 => 11.1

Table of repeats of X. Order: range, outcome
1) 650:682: 12.3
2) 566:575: 6.66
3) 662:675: 12.3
